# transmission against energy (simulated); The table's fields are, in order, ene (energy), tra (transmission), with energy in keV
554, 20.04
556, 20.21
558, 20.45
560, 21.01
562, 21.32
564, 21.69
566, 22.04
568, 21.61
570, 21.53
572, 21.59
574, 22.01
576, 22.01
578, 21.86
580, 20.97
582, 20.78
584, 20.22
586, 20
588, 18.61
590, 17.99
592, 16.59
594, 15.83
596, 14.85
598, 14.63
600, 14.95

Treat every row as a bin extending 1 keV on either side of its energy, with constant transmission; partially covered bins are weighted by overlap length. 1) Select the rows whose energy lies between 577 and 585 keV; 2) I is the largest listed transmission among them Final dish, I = 21.86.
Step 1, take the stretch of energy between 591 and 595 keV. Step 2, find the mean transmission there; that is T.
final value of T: 16.2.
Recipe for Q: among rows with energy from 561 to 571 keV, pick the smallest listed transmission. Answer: 21.32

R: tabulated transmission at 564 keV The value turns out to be 21.69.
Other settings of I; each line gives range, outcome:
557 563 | 21.32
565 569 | 22.04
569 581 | 22.01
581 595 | 20.78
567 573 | 21.61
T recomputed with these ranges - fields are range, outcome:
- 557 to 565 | 21.1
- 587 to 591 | 18.3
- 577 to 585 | 21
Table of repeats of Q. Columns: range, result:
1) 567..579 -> 21.53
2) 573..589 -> 18.61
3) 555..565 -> 20.21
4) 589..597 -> 14.85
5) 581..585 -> 20.22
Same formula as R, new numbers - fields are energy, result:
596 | 14.85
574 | 22.01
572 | 21.59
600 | 14.95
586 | 20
